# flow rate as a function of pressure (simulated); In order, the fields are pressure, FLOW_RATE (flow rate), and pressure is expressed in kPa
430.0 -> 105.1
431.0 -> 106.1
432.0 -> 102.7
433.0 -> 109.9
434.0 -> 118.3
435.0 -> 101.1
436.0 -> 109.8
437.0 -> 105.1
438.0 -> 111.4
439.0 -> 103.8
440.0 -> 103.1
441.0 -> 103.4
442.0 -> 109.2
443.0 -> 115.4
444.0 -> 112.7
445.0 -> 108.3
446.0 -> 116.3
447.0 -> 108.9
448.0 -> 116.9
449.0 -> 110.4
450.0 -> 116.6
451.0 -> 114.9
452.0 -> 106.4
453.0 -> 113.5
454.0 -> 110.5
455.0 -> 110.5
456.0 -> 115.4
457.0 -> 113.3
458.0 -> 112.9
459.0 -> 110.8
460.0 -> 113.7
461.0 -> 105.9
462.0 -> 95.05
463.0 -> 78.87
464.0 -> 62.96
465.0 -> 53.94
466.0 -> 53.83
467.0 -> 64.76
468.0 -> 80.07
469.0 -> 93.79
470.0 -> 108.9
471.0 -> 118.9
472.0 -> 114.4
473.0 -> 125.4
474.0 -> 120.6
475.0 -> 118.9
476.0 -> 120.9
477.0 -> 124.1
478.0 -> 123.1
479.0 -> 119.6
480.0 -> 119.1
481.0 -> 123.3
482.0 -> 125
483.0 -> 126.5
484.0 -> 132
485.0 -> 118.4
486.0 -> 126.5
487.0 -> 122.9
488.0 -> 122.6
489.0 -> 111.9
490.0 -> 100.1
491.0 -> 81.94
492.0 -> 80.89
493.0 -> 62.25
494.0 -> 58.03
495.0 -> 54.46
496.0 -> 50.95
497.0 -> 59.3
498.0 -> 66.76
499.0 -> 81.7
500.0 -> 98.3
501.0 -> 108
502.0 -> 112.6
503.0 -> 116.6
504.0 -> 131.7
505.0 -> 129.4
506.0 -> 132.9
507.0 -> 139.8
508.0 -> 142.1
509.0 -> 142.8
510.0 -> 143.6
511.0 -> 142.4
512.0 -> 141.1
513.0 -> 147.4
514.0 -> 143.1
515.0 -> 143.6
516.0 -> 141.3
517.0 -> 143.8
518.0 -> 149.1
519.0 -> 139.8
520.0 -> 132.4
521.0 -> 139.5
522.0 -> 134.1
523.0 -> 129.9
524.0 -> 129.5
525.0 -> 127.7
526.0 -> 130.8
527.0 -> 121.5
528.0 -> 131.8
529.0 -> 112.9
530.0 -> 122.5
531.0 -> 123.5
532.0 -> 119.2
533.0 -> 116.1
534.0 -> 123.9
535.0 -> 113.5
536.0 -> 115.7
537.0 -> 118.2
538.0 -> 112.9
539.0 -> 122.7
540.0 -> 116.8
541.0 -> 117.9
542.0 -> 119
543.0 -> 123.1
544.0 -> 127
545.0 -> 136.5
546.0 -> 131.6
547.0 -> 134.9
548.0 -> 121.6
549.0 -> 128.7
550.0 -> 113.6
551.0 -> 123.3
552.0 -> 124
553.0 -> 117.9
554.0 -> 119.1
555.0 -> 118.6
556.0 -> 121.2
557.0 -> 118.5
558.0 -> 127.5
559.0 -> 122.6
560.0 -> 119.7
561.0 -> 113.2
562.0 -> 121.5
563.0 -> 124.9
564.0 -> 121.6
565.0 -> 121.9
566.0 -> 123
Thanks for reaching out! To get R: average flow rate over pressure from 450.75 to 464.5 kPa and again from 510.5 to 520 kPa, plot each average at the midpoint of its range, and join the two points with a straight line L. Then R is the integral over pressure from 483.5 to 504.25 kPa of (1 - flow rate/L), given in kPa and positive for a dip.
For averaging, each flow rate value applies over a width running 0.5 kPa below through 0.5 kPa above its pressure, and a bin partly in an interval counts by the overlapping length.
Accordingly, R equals 5.4 kPa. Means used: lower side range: 104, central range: 94.7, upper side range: 143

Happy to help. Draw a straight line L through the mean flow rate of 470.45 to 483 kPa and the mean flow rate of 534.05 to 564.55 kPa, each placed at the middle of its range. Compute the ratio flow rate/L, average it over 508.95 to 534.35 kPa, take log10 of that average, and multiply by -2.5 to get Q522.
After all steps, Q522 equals -0.10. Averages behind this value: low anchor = 121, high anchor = 122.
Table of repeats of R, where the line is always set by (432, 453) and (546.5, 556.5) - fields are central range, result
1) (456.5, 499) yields 5.46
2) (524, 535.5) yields -0.25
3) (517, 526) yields -1.26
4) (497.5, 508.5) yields 0.22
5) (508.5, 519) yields -2.28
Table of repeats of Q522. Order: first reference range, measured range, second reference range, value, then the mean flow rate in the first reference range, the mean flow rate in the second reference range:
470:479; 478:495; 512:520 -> 0.178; 120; 143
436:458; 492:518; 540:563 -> 0.040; 111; 123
